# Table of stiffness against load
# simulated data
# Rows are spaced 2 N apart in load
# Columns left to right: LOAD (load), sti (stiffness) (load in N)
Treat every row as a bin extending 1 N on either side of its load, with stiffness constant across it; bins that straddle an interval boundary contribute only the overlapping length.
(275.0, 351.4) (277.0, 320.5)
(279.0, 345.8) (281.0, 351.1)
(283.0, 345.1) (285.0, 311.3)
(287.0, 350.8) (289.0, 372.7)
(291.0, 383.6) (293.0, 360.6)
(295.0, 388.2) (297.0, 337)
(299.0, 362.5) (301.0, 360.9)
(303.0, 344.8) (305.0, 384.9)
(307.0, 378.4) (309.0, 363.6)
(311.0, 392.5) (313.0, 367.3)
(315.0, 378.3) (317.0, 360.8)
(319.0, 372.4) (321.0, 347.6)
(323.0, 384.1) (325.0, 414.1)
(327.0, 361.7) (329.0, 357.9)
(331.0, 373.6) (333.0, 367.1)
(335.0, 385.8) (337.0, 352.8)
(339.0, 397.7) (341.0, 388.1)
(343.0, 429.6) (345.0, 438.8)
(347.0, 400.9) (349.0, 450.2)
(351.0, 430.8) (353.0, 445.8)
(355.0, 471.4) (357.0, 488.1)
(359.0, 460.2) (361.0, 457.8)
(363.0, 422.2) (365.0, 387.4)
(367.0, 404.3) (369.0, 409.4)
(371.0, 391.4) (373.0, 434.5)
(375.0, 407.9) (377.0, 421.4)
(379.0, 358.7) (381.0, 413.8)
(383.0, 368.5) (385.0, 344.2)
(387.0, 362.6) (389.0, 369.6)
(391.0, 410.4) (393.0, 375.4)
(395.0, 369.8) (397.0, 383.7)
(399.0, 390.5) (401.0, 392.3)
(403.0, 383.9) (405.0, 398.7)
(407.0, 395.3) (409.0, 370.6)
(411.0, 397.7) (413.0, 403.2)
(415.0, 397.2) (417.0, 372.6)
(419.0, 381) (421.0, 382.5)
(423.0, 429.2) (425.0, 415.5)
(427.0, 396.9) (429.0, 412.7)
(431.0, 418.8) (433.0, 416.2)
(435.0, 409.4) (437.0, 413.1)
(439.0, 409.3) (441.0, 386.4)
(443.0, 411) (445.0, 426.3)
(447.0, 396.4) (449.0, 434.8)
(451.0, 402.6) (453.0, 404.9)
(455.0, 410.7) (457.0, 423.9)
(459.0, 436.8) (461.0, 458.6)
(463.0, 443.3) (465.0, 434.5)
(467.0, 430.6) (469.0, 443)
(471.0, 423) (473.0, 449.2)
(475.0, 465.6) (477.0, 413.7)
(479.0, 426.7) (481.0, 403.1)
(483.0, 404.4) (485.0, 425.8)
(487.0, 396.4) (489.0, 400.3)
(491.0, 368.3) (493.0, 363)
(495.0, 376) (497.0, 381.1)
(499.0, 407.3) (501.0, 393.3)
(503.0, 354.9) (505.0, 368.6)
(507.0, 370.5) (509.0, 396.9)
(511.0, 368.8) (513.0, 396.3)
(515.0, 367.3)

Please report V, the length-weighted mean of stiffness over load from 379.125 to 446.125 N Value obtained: 394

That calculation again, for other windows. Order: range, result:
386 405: 383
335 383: 418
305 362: 400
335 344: 391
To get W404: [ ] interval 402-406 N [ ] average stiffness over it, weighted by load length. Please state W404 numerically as 391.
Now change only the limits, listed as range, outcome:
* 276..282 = 339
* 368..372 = 400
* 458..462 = 448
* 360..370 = 416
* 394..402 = 384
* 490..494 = 366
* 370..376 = 411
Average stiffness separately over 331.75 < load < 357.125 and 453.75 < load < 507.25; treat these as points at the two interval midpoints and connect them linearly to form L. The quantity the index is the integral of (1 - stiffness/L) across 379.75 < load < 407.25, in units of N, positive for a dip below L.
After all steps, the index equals 2.12 N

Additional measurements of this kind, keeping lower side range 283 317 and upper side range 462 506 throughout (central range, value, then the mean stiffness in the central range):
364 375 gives -0.7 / 406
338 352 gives -1.7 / 419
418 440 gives -0.7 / 408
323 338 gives -0.1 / 374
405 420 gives 0.1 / 389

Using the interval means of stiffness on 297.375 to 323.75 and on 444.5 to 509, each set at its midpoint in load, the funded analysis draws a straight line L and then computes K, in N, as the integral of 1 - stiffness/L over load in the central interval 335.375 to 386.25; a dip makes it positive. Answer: -4.5 N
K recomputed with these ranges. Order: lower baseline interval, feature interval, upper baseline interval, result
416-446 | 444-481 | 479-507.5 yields -2.96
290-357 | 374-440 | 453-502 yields 1.57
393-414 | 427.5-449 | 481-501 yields -1.17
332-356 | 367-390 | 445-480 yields 1.54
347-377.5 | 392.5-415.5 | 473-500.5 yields 1.84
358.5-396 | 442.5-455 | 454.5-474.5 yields 0.50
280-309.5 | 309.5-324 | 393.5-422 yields -0.26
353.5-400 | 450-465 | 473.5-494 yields -0.71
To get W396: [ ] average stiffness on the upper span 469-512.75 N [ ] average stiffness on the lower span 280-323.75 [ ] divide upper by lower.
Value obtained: 1.10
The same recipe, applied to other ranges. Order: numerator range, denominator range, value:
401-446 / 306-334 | 1.08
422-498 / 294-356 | 1.07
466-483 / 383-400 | 1.15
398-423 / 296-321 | 1.07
